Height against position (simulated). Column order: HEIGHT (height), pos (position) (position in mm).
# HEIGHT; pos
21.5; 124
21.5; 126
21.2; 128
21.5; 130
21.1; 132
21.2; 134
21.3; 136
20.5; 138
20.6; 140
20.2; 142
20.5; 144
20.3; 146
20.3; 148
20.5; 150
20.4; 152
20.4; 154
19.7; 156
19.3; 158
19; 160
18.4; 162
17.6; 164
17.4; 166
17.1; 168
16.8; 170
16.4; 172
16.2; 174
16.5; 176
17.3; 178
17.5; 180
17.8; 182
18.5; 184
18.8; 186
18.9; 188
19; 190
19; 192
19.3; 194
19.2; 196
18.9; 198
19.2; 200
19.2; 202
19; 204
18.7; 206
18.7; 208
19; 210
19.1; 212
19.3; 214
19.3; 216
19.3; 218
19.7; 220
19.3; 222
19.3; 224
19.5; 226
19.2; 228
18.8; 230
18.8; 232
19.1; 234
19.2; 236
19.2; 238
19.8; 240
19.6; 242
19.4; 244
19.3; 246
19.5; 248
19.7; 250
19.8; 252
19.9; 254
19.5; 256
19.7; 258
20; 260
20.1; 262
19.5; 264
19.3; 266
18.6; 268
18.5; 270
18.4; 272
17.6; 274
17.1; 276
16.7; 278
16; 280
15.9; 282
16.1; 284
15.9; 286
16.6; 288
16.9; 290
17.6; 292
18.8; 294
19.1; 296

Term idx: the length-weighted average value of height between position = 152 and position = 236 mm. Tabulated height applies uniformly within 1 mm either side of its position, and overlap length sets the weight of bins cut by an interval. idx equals 18.6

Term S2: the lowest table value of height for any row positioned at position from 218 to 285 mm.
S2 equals 15.9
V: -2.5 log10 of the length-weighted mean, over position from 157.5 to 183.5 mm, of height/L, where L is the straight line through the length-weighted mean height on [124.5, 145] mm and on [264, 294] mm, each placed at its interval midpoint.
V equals 0.151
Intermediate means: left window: 21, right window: 17.4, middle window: 17.5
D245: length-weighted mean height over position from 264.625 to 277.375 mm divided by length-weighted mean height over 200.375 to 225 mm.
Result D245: 0.95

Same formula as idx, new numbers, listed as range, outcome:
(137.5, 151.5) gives 20.4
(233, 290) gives 18.5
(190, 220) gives 19.1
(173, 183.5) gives 17.1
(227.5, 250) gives 19.3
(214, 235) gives 19.2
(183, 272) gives 19.2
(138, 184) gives 18.7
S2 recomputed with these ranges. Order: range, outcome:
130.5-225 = 16.2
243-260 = 19.3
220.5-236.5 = 18.8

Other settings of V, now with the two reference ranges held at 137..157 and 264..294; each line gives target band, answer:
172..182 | 0.16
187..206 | 0.01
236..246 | -0.07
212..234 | -0.04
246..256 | -0.10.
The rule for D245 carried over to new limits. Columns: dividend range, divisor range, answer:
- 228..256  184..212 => 1.02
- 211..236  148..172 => 1.03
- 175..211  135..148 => 0.90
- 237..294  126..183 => 0.96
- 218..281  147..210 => 1.03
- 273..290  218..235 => 0.86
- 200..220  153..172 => 1.04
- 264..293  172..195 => 0.96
